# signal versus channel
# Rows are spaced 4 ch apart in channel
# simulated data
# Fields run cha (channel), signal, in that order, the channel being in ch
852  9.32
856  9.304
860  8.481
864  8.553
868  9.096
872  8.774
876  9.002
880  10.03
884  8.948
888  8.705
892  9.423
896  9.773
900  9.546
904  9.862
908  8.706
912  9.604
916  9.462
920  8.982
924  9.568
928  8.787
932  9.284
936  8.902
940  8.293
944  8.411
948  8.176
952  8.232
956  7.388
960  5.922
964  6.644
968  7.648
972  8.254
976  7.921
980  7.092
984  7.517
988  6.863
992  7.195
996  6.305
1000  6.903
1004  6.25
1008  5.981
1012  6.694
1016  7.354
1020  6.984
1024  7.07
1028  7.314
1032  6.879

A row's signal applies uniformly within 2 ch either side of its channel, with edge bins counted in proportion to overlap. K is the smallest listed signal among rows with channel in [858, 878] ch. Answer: 8.481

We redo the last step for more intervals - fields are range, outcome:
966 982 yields 7.092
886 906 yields 8.705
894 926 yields 8.706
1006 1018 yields 5.981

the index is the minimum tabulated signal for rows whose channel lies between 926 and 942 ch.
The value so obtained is 8.293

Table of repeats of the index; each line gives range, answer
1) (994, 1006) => 6.25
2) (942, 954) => 8.176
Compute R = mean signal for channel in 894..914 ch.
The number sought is 9.5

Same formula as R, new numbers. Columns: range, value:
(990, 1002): 6.8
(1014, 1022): 7.17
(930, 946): 8.72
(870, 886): 9.19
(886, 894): 9.06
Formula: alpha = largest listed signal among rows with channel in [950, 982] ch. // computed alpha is 8.254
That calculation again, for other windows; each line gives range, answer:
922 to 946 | 9.568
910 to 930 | 9.604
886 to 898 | 9.773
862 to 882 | 10.03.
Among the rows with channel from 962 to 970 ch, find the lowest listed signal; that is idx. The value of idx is 6.644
